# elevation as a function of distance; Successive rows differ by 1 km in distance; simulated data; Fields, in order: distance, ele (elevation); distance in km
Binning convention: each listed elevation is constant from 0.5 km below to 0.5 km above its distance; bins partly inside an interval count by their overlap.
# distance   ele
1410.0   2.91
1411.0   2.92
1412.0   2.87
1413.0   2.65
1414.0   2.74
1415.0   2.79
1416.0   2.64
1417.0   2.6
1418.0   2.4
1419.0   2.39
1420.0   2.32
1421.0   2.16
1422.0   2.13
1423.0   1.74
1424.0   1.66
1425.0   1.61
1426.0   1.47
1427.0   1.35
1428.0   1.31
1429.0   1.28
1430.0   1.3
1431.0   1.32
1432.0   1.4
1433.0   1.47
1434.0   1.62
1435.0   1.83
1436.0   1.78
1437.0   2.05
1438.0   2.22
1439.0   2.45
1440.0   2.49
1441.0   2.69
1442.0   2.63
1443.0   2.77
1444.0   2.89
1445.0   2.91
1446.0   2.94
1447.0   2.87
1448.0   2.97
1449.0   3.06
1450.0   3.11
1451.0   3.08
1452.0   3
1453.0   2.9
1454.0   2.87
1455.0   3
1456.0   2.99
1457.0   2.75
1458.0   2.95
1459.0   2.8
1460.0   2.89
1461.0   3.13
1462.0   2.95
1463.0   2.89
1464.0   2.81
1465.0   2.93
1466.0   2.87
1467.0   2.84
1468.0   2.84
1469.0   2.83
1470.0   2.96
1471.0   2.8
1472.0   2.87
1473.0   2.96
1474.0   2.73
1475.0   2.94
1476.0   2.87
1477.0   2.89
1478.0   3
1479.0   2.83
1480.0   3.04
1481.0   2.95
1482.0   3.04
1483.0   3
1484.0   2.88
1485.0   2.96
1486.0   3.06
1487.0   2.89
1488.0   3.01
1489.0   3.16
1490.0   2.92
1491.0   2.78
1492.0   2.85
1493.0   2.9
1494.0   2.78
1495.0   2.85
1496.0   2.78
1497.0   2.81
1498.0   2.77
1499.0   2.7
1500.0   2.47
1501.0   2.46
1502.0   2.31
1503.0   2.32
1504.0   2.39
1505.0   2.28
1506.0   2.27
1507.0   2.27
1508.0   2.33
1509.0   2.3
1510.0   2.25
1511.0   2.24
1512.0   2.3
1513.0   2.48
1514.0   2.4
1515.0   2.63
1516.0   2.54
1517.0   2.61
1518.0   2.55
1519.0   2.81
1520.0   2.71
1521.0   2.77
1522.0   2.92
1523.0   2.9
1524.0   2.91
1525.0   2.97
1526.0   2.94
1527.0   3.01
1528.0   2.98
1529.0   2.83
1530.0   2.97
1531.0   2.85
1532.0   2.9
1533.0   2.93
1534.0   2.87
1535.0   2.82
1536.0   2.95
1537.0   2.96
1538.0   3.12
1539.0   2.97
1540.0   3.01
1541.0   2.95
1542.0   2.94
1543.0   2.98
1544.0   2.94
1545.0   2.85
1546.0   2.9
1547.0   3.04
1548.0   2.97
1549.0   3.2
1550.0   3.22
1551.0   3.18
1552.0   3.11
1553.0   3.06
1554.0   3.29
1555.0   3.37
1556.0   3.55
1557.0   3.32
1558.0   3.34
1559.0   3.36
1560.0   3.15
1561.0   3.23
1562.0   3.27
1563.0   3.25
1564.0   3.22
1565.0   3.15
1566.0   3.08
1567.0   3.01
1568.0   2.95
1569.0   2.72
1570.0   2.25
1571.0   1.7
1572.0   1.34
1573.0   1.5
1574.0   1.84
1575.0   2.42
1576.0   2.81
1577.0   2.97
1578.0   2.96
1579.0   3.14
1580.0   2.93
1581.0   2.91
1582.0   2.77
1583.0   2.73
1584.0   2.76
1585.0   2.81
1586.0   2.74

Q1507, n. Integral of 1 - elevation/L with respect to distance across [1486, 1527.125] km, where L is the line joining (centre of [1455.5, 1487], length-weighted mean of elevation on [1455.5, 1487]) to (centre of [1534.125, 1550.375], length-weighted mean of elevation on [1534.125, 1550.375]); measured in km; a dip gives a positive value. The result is 4.2 km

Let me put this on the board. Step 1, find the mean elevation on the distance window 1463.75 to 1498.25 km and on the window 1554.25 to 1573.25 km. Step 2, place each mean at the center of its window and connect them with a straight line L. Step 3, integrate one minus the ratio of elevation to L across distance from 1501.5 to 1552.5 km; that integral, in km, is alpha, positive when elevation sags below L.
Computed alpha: 2.5 km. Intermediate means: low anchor 2.9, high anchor 2.91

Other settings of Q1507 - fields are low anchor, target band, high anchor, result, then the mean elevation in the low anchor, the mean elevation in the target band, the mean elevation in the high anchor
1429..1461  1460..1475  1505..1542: -1.87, 2.51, 2.89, 2.73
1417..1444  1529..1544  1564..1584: -3.11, 1.95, 2.94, 2.61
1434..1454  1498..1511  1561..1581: 1.40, 2.64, 2.37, 2.68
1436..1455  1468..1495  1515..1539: -1.13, 2.75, 2.92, 2.86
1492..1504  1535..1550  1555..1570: 0.07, 2.65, 2.99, 3.16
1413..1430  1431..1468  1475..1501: -3.75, 2.03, 2.65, 2.88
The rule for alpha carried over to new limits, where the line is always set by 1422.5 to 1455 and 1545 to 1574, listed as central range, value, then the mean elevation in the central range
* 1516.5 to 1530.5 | -0.63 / 2.85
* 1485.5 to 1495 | -1.47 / 2.92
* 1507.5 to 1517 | 0.94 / 2.4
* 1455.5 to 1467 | -2.63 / 2.9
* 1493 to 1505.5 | -0.04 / 2.59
